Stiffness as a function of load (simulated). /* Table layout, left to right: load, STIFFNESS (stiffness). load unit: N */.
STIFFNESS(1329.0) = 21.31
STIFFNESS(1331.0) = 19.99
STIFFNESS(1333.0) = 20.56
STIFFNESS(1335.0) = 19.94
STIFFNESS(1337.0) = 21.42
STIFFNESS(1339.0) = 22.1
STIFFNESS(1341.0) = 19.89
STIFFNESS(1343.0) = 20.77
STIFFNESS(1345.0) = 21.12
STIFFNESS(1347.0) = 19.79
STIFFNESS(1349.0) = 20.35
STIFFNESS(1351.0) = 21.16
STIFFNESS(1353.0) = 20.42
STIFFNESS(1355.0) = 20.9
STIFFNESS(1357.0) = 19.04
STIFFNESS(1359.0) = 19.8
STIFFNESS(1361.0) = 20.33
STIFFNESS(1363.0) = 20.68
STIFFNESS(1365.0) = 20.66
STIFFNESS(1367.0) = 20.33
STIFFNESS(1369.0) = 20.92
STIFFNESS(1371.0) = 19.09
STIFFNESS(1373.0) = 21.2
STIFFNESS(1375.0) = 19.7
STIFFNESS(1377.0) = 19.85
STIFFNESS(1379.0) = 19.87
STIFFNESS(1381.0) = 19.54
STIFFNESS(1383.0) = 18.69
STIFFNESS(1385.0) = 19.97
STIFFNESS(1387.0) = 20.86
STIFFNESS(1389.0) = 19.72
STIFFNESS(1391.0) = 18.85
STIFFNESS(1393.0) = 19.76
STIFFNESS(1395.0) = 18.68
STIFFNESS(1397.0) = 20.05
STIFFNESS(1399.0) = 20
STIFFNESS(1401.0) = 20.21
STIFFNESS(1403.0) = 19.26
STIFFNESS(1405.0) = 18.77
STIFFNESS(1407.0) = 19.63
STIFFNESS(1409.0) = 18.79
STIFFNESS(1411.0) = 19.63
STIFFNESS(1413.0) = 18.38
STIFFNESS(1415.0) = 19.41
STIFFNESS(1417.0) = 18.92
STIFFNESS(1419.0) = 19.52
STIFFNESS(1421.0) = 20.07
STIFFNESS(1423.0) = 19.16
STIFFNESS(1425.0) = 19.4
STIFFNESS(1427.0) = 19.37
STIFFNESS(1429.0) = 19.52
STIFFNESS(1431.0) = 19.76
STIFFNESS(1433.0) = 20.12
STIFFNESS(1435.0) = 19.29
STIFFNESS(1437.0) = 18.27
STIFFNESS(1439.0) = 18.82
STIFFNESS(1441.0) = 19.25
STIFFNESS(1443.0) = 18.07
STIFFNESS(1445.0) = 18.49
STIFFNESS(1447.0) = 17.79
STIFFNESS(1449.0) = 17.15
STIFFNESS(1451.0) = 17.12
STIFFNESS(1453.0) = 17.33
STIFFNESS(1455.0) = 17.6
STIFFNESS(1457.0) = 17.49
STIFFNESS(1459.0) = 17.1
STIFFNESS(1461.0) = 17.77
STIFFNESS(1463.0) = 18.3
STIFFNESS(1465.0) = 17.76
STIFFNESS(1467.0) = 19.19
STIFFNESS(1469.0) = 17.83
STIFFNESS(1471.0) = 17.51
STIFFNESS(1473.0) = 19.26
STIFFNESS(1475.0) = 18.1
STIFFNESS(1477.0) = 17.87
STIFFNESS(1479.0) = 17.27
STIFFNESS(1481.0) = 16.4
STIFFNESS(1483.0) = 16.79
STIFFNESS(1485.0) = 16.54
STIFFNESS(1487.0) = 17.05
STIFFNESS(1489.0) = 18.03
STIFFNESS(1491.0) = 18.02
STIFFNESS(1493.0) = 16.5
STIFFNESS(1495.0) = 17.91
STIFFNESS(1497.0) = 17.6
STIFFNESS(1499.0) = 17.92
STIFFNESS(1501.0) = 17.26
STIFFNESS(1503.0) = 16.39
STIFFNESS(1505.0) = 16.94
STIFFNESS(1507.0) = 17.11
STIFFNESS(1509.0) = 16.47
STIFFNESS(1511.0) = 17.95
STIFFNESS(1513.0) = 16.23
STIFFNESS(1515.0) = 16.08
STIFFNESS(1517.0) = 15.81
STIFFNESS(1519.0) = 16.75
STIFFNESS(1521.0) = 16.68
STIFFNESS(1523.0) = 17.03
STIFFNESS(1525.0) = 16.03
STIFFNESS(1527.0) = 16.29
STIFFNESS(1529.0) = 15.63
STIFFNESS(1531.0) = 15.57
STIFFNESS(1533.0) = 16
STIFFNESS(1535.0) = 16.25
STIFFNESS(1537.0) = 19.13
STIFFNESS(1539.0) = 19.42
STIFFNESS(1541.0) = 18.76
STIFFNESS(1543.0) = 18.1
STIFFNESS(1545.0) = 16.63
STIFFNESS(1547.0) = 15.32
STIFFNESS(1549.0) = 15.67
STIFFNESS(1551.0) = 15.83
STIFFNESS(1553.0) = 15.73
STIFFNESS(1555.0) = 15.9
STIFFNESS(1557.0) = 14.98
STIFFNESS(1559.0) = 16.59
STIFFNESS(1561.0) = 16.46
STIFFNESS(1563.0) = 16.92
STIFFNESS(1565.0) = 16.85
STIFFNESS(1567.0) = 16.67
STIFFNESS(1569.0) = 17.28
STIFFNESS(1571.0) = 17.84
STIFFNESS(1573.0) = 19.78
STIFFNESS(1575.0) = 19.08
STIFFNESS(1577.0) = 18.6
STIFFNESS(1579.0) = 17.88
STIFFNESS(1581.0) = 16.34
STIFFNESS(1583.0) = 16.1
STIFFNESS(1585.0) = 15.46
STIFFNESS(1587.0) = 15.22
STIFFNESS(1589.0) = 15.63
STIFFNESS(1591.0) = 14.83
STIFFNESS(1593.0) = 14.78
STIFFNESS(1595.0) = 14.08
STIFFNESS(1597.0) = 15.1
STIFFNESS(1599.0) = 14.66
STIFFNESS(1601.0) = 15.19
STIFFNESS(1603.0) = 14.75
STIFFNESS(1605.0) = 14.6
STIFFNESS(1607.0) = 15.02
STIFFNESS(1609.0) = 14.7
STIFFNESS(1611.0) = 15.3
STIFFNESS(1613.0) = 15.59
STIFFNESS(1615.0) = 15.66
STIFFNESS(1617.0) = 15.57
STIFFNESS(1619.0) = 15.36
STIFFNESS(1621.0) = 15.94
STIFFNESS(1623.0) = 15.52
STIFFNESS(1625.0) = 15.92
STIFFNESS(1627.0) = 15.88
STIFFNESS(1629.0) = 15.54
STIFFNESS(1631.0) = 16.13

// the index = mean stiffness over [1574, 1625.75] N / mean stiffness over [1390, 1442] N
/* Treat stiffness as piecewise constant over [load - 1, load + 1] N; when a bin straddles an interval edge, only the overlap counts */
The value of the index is 0.81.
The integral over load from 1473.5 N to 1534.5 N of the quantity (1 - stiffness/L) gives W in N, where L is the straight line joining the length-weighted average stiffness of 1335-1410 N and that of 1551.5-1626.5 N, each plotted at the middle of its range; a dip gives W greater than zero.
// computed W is 2.44 N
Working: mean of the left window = 20.1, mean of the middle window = 16.9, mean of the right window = 16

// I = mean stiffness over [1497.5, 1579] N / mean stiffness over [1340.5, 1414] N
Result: 0.8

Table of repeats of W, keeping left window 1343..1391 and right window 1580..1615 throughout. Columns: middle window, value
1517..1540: -0.2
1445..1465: 0.7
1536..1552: -1.0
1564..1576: -1.7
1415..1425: -0.2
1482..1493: 0.2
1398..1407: -0.1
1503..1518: 0.4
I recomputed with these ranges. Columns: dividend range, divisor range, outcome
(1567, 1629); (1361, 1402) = 0.80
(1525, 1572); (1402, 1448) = 0.87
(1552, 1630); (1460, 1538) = 0.93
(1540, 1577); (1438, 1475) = 0.94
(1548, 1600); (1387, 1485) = 0.88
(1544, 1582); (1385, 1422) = 0.87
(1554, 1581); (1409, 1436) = 0.89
